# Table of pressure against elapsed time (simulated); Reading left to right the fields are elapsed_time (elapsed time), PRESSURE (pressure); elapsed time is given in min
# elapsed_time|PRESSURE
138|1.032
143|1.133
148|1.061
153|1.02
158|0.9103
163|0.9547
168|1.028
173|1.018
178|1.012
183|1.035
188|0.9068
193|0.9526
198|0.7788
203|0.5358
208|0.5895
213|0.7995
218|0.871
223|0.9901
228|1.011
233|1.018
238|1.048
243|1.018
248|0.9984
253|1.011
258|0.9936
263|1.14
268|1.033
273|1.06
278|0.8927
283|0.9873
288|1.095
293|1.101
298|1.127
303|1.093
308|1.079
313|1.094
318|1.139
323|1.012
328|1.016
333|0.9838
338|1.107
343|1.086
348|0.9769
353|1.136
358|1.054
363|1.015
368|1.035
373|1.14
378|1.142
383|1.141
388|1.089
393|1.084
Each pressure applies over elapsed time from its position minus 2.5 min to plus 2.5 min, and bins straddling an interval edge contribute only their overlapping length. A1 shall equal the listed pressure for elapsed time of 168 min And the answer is 1.028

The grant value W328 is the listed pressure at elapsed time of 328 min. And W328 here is 1.016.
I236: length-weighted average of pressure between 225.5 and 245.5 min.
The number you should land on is 1.02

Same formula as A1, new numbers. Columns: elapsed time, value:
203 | 0.5358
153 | 1.02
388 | 1.089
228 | 1.011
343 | 1.086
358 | 1.054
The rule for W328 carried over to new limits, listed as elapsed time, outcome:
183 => 1.035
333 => 0.9838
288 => 1.095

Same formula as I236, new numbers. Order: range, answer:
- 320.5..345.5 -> 1.04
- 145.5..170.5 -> 0.995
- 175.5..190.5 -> 0.985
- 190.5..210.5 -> 0.714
